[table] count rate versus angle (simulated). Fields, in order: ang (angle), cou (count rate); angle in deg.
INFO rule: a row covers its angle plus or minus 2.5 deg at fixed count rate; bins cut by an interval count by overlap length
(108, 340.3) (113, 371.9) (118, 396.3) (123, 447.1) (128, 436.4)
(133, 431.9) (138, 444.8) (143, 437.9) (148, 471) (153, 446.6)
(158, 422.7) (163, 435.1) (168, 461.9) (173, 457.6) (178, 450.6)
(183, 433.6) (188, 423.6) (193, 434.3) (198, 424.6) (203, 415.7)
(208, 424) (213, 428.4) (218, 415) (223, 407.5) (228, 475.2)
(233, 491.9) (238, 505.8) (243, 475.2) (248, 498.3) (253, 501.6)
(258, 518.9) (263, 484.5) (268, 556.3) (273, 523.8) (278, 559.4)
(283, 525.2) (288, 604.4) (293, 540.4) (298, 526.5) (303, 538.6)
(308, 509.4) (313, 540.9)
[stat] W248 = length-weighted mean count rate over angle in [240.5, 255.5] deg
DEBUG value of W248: 492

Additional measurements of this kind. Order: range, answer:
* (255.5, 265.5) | 502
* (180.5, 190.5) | 429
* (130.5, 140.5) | 438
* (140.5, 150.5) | 454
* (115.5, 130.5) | 427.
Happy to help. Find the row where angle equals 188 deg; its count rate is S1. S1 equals 423.6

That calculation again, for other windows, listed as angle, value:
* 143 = 437.9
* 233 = 491.9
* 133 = 431.9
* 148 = 471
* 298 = 526.5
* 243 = 475.2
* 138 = 444.8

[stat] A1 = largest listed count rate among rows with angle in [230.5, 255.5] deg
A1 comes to 505.8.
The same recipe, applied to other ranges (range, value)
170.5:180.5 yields 457.6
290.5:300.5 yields 540.4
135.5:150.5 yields 471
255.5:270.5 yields 556.3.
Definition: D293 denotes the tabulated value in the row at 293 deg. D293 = 540.4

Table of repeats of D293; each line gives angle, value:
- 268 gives 556.3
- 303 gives 538.6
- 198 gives 424.6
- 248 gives 498.3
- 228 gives 475.2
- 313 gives 540.9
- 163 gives 435.1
